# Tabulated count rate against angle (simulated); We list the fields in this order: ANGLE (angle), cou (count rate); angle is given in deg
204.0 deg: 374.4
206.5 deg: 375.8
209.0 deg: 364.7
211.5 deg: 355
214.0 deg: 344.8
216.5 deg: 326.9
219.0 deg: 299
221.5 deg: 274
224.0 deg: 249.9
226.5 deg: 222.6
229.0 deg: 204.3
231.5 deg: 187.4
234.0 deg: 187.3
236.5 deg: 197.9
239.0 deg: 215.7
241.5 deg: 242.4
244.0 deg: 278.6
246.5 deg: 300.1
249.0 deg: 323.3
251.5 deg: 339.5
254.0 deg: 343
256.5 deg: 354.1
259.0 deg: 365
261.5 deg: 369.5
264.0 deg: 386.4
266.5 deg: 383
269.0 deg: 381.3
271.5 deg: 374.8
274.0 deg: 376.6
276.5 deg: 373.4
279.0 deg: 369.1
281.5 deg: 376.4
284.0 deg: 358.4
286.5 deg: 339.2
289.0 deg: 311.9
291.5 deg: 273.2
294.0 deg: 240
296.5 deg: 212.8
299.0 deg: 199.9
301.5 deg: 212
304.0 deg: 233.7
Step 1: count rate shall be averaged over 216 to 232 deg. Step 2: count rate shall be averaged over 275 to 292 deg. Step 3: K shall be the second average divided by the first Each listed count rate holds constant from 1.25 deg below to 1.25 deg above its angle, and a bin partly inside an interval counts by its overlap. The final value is 1.4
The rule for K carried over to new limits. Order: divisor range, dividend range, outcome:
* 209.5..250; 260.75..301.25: 1.25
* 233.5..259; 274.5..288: 1.27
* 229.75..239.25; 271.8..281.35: 1.91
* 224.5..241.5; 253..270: 1.78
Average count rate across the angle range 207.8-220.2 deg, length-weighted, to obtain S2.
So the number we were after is 338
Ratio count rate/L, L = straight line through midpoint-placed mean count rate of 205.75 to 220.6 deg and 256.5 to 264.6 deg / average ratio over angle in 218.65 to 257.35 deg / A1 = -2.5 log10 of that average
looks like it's 0.34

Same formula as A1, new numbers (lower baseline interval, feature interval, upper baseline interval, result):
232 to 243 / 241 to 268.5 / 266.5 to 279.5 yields -0.166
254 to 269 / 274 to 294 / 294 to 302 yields -0.231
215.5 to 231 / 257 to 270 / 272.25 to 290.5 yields -0.152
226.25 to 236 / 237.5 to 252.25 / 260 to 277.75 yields -0.059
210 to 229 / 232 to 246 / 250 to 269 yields 0.400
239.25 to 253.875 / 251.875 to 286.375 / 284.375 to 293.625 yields -0.219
